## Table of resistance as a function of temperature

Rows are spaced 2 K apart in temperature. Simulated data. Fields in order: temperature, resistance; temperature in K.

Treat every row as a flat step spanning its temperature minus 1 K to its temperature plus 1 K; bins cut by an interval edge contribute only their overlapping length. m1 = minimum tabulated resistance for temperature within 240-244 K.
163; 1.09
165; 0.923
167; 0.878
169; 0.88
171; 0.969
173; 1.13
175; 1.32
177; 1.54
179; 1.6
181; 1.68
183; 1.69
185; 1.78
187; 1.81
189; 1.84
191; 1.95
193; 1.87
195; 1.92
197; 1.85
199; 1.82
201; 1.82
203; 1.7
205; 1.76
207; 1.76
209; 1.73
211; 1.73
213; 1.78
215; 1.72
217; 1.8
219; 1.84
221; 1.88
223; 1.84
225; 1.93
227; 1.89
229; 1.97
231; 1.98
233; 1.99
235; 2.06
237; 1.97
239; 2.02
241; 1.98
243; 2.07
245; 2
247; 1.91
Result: 1.98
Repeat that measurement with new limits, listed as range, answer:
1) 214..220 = 1.72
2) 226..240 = 1.89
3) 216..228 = 1.8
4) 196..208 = 1.7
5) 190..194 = 1.87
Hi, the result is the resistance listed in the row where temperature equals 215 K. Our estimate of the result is 1.72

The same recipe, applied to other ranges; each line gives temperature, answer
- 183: 1.69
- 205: 1.76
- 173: 1.13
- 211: 1.73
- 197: 1.85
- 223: 1.84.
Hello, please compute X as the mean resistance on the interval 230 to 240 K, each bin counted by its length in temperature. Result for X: 2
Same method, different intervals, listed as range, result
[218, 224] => 1.85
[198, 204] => 1.78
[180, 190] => 1.76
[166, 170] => 0.879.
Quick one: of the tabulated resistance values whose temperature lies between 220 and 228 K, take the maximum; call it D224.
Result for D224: 1.93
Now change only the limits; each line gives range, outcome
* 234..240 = 2.06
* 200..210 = 1.82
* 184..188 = 1.81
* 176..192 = 1.95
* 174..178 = 1.54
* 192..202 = 1.92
